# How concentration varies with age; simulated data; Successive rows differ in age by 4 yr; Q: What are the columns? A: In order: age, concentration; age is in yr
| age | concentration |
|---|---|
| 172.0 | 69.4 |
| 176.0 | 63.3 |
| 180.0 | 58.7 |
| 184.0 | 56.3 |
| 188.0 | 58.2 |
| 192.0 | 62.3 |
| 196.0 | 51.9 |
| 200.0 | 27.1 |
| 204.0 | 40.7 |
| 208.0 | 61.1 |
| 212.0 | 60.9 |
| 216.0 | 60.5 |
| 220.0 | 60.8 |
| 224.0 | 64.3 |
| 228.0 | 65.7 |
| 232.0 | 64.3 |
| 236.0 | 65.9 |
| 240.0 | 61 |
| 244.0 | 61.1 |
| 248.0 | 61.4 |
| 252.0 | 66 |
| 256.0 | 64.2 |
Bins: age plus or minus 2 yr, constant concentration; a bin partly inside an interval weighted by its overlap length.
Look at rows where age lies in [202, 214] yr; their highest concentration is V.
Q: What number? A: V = 61.1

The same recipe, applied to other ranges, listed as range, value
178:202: 62.3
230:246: 65.9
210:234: 65.7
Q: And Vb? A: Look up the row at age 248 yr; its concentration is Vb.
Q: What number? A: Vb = 61.4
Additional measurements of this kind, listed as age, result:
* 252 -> 66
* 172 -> 69.4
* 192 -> 62.3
